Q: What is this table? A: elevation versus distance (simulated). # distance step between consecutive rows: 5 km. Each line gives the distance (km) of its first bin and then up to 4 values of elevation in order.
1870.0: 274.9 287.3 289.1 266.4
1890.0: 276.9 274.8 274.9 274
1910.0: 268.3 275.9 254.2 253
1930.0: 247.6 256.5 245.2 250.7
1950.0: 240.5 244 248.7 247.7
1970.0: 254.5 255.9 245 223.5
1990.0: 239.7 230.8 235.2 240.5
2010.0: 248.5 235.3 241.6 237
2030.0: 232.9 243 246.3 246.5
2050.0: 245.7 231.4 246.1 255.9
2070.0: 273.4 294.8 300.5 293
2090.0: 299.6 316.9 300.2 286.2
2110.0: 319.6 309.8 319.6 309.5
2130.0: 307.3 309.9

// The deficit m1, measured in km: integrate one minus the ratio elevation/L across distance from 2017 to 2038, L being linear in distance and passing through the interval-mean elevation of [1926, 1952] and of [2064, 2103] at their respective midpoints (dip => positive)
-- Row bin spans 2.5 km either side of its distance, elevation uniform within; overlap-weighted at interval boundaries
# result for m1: 2.82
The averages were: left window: 249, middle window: 239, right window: 293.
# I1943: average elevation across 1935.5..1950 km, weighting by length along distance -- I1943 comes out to 248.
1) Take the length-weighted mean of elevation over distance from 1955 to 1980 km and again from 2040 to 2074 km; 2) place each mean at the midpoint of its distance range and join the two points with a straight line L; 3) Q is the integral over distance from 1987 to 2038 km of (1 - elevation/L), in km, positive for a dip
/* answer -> 2.5 km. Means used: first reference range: 250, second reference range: 252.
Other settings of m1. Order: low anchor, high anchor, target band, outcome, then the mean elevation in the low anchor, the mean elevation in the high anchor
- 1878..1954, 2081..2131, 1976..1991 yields 2.2 km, 263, 306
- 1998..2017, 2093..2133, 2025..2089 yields 3.2 km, 240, 309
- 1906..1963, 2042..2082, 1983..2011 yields 2.3 km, 254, 261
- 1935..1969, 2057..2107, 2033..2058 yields 3.0 km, 247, 286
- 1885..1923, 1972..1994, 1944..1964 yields 0.5 km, 271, 241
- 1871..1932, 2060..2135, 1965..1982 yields 1.8 km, 271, 298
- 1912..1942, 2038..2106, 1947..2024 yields 6.1 km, 256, 274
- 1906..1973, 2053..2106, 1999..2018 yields 1.9 km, 253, 282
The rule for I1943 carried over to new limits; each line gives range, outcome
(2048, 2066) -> 244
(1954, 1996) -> 244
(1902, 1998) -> 250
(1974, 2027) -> 239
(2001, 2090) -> 255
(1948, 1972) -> 247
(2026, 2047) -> 242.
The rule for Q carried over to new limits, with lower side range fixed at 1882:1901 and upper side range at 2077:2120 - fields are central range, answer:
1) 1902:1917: 0.2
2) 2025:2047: 4.0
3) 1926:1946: 2.1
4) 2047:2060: 2.5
